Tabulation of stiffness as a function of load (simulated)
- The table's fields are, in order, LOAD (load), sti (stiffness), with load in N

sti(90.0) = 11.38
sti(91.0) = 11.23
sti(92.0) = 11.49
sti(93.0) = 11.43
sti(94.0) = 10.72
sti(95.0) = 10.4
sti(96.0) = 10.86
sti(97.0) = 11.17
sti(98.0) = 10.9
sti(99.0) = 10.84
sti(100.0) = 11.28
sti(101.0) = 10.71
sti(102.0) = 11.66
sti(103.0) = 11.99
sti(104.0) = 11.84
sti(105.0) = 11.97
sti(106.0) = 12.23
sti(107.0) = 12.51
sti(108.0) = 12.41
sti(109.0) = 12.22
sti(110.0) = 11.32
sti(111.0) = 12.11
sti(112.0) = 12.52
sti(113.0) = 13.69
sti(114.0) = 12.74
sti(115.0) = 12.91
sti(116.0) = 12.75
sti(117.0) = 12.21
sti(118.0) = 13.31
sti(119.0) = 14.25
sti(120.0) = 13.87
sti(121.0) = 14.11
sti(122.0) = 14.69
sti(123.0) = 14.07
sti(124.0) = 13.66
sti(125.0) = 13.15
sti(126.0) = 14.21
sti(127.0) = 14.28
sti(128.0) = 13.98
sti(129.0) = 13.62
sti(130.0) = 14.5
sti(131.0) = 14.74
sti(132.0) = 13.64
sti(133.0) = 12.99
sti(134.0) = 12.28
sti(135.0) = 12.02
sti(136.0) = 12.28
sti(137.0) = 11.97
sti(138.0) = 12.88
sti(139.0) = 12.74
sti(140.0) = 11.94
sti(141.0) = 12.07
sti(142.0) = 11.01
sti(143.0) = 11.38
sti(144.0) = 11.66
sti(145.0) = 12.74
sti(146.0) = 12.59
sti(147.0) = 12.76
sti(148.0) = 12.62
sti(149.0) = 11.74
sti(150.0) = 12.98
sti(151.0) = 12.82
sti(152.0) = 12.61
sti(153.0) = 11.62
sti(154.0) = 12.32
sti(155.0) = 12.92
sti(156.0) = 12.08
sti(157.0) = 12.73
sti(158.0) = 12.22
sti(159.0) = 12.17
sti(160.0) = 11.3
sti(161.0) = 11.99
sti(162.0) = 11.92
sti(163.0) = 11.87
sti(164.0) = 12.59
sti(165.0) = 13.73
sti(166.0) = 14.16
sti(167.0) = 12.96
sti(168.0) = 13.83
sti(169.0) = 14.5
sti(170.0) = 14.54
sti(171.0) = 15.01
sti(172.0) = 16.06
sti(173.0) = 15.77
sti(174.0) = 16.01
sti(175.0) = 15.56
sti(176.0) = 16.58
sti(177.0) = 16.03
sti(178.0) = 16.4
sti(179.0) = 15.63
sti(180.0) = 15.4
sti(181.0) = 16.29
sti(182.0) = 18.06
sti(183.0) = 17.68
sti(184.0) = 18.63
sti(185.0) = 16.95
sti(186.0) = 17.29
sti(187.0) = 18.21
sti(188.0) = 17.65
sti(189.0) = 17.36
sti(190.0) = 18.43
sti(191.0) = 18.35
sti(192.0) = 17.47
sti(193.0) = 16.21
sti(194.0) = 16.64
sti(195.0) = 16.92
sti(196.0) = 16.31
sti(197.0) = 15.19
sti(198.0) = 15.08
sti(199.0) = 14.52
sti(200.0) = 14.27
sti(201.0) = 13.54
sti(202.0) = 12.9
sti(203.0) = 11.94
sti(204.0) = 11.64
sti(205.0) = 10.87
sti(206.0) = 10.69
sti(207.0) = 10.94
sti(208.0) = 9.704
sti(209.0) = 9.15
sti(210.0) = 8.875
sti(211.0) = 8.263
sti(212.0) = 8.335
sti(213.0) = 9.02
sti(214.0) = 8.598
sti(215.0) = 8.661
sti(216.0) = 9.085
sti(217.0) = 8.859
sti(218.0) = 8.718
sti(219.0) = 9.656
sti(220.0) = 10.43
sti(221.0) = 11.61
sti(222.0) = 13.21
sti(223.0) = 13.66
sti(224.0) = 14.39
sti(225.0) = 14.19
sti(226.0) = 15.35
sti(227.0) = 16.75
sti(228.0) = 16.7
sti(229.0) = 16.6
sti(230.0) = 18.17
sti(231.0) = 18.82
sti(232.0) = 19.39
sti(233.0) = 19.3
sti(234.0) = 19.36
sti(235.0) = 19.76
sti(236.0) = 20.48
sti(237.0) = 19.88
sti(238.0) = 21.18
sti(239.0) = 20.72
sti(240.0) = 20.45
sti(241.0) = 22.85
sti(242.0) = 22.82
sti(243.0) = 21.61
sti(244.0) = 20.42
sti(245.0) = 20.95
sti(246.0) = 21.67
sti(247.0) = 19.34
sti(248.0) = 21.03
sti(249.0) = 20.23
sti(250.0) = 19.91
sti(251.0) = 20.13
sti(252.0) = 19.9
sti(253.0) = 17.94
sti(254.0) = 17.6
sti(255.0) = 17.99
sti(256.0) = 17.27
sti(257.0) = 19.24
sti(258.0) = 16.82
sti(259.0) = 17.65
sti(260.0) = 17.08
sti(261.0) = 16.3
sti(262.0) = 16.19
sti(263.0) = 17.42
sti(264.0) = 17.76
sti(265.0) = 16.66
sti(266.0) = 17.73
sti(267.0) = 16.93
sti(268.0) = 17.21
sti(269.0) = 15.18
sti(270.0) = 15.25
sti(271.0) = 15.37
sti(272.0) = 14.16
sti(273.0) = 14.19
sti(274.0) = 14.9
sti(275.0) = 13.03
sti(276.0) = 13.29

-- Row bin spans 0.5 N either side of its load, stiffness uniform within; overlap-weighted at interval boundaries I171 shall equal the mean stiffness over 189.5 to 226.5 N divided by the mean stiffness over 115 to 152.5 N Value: 0.96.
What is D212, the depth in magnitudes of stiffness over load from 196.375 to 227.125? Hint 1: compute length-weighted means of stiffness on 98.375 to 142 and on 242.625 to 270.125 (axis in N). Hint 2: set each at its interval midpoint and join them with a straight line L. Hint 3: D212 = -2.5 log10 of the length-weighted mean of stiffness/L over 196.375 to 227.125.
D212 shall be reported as 0.39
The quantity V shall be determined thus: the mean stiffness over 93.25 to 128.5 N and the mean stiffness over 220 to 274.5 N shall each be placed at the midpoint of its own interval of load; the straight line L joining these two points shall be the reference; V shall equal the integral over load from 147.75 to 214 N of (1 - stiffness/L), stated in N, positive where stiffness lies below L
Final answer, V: 5.4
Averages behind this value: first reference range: 12.5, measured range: 14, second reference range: 17.9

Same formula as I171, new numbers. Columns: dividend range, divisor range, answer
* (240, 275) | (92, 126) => 1.47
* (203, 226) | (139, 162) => 0.86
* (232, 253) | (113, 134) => 1.50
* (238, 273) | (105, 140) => 1.41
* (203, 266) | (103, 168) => 1.25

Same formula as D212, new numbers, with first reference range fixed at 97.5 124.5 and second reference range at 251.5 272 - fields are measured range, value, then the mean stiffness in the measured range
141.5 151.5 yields 0.117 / 12.2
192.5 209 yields 0.135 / 13.5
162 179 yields -0.023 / 14.7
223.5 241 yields -0.140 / 18.5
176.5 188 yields -0.157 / 17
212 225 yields 0.439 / 10.6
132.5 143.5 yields 0.104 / 12.1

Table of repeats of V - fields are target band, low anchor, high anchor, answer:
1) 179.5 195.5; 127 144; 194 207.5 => -4.7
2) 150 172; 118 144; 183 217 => 0.7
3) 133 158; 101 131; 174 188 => 4.2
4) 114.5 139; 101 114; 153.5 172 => -1.9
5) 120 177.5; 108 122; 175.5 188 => 6.5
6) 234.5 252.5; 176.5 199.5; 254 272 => -4.1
